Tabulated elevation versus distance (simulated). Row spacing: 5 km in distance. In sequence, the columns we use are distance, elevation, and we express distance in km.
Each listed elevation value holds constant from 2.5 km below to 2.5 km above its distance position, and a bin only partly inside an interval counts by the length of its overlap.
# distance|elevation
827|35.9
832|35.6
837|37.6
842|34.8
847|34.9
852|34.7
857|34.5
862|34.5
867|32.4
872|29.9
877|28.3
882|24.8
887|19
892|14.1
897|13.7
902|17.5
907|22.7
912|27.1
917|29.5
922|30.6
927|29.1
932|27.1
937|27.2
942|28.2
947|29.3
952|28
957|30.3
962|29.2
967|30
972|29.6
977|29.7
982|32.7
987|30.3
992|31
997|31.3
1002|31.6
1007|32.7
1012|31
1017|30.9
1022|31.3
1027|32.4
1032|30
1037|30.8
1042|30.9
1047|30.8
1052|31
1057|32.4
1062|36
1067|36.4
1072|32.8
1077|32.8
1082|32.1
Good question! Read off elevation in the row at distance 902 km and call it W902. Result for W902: 17.5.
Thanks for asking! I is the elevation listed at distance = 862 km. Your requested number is 34.5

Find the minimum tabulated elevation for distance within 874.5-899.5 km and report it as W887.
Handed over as 13.7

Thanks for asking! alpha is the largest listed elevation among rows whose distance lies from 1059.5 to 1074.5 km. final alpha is 36.4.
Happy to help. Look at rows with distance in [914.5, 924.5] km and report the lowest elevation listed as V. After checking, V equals 29.5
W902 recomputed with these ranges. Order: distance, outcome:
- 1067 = 36.4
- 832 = 35.6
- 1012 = 31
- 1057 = 32.4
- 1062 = 36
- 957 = 30.3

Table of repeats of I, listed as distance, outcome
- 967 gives 30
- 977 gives 29.7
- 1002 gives 31.6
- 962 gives 29.2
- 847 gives 34.9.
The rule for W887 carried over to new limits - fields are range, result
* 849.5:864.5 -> 34.5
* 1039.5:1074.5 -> 30.8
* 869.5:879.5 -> 28.3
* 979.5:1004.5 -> 30.3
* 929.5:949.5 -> 27.1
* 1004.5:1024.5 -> 30.9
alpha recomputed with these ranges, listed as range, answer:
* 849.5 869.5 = 34.7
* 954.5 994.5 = 32.7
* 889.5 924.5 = 30.6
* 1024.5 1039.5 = 32.4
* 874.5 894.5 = 28.3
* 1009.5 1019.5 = 31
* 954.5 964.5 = 30.3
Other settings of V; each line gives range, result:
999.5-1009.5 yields 31.6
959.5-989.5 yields 29.2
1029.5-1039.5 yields 30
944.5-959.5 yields 28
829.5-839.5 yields 35.6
